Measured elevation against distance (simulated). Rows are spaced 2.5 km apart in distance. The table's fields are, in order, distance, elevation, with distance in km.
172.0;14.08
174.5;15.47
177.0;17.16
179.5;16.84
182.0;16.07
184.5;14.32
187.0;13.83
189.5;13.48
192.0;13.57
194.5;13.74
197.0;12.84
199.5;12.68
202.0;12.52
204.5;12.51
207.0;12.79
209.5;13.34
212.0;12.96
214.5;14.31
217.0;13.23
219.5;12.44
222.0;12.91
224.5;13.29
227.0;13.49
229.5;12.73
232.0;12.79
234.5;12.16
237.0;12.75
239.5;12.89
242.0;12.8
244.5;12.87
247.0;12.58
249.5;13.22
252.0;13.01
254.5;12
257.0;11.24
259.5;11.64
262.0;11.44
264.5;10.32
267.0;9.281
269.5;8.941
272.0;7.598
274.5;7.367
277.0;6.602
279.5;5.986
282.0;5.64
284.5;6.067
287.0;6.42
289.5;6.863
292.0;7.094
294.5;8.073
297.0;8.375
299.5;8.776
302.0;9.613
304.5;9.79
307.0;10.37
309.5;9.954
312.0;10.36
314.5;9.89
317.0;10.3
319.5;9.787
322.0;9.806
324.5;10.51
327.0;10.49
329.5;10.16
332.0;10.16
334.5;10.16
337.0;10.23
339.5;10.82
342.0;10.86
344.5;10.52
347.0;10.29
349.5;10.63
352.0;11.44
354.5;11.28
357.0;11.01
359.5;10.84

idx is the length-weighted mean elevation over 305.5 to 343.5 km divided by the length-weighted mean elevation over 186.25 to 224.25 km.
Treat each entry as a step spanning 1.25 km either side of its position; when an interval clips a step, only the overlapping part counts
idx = 0.8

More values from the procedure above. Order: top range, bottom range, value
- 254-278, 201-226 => 0.74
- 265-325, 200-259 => 0.66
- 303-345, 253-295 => 1.22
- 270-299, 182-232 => 0.53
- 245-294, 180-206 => 0.67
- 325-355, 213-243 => 0.81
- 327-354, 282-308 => 1.32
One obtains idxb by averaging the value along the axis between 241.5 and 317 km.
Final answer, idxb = 9.45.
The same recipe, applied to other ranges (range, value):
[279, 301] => 7.1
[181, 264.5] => 12.9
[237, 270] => 11.8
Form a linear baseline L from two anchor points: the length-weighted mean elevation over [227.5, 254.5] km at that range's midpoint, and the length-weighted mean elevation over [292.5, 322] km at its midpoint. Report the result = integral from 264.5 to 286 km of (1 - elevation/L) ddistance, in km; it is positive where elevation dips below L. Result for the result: 7.3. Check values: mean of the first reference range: 12.8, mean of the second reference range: 9.52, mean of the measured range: 7.36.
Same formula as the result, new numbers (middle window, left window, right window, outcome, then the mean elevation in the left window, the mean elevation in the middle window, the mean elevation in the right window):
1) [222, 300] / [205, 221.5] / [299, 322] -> 9.9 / 13.1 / 10.2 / 9.9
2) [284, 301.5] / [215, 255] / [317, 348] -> 5.9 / 12.9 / 7.53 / 10.3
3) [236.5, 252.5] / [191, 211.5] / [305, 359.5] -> -1.0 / 13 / 12.9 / 10.4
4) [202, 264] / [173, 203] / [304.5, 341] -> 1.4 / 14.4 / 12.7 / 10.2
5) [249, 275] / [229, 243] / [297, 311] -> 2.2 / 12.7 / 10.6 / 9.59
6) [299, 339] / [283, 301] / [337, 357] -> -4.6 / 7.39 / 10.1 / 10.8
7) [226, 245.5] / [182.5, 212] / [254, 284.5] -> -3.4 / 13.3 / 12.8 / 8.81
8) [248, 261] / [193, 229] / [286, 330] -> -1.0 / 13.1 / 12.2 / 9.26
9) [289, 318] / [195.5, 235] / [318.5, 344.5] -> 4.7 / 13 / 9.17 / 10.3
